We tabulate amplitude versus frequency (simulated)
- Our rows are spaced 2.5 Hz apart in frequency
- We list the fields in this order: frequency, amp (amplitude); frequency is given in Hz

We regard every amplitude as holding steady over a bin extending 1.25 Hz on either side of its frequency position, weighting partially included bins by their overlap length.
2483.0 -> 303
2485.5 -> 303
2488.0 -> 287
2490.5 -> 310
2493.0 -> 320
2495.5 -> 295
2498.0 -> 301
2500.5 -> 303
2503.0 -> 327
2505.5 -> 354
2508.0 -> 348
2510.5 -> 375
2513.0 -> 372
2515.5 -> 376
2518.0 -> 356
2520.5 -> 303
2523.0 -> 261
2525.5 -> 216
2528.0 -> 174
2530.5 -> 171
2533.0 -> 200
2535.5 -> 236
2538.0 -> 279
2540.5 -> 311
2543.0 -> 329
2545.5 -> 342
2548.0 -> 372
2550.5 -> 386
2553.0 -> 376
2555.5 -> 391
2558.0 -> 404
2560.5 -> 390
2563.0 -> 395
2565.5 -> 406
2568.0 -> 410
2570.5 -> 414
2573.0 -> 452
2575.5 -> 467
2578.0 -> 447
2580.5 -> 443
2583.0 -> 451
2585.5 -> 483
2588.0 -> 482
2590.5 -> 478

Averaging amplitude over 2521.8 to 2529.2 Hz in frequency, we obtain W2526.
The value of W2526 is 217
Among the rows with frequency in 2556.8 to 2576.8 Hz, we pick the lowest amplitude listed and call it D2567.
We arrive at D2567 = 390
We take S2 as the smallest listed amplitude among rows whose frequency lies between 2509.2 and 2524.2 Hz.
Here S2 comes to 261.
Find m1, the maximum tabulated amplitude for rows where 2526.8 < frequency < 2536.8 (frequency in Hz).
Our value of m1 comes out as 236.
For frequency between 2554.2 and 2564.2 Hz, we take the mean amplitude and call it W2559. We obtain 395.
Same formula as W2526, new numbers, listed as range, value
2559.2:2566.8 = 397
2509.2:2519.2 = 370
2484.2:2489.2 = 295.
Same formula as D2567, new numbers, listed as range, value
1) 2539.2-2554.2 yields 311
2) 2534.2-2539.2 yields 236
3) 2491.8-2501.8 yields 295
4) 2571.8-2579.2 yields 447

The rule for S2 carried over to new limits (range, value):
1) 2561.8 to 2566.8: 395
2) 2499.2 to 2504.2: 303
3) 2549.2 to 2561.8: 376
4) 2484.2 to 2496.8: 287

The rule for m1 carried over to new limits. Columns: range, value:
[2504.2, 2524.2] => 376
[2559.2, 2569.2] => 410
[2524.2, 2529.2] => 216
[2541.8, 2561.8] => 404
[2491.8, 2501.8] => 320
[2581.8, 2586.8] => 483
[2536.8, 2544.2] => 329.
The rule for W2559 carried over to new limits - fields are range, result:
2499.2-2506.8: 328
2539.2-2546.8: 327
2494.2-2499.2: 298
